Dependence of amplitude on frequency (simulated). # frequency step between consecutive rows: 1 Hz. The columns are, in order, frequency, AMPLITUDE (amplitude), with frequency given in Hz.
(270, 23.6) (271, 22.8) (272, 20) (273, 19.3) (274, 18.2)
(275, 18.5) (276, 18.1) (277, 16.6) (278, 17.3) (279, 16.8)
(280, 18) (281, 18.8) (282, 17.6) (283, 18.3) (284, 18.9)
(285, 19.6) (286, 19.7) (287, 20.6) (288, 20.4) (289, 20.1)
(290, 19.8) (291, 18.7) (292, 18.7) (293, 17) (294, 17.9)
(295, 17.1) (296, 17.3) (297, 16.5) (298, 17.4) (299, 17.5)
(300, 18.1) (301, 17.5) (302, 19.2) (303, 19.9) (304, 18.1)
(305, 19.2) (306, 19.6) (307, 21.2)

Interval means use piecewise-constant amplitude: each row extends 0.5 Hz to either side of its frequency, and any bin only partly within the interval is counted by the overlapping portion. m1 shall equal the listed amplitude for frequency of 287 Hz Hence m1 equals 20.6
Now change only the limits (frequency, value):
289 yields 20.1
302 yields 19.2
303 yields 19.9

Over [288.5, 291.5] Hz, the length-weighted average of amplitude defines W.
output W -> 19.5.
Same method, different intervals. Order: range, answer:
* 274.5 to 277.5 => 17.7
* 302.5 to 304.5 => 19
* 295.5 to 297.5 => 16.9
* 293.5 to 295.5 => 17.5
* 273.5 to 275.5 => 18.4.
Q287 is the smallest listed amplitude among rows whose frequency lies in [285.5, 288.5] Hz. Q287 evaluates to 19.7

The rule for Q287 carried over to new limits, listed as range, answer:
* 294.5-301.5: 16.5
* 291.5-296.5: 17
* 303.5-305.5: 18.1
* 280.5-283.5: 17.6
